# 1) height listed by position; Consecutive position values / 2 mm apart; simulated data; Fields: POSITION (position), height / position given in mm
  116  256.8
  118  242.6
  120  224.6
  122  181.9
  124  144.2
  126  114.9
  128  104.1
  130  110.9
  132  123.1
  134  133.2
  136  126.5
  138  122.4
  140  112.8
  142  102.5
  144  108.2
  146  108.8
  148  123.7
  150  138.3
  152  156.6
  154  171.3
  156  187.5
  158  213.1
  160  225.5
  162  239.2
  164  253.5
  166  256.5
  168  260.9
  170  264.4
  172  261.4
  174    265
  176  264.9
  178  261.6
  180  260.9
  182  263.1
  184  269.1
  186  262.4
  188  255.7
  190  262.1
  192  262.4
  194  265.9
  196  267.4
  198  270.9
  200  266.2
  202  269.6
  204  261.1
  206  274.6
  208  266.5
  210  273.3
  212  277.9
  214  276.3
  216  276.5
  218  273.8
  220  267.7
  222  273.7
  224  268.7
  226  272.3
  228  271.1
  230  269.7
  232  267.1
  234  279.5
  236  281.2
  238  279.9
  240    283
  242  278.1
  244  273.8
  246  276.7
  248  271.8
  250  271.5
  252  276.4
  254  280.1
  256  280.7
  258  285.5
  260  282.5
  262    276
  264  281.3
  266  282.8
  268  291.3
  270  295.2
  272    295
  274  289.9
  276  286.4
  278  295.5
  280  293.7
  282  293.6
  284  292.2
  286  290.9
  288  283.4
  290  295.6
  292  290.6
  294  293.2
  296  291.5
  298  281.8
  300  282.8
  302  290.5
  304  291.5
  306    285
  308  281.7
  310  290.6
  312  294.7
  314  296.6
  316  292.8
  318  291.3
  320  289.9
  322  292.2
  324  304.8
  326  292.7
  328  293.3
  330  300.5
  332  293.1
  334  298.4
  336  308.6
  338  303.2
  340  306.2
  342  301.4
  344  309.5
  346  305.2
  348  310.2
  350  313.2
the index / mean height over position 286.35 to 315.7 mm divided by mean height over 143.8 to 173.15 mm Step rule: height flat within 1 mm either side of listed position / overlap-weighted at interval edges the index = 1.4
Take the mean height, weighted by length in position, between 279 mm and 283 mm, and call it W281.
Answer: 294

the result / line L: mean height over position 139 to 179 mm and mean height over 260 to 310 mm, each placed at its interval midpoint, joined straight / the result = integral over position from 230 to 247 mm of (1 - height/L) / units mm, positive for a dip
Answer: -1.4 mm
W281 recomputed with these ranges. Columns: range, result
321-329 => 296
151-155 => 164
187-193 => 260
